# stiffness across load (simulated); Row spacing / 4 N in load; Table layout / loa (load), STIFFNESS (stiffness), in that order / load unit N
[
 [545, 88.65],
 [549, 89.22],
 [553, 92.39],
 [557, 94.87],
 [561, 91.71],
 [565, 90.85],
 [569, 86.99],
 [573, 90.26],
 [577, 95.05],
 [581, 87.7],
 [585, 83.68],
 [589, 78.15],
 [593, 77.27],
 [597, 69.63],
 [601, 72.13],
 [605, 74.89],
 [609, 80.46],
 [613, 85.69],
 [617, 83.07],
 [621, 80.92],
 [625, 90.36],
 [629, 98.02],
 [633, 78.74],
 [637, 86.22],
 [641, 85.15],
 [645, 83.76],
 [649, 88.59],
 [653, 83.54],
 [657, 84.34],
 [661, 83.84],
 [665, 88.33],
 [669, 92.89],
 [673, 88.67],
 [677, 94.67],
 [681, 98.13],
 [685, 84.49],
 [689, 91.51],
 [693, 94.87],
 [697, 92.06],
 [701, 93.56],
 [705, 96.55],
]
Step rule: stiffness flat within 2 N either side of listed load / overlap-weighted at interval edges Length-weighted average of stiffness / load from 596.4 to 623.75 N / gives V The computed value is 78.9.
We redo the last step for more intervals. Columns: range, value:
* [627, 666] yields 86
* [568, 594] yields 85.9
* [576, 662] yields 83.1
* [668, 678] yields 91.7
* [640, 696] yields 88.9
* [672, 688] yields 91.7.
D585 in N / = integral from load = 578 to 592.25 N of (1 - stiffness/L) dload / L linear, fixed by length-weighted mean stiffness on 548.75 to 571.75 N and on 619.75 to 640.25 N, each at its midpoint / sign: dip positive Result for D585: 1.0 N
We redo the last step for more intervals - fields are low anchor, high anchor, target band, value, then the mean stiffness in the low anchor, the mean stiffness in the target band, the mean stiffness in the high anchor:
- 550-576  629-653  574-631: 3.58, 91.3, 82.8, 85.5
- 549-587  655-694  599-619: 2.43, 90.3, 79.2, 90.1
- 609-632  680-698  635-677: 1.15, 86.6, 86.9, 91.9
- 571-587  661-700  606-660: 3.15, 89.2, 85.1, 91.4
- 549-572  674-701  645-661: 1.23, 91.1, 85.1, 92.5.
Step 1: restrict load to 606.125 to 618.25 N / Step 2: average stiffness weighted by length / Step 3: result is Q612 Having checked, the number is 82.5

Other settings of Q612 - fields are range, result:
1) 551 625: 84.4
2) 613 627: 84.9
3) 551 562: 93.1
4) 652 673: 86.9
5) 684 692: 89.3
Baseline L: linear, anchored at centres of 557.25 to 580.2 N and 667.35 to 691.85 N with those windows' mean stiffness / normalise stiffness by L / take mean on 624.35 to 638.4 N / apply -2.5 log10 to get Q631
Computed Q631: 0.040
